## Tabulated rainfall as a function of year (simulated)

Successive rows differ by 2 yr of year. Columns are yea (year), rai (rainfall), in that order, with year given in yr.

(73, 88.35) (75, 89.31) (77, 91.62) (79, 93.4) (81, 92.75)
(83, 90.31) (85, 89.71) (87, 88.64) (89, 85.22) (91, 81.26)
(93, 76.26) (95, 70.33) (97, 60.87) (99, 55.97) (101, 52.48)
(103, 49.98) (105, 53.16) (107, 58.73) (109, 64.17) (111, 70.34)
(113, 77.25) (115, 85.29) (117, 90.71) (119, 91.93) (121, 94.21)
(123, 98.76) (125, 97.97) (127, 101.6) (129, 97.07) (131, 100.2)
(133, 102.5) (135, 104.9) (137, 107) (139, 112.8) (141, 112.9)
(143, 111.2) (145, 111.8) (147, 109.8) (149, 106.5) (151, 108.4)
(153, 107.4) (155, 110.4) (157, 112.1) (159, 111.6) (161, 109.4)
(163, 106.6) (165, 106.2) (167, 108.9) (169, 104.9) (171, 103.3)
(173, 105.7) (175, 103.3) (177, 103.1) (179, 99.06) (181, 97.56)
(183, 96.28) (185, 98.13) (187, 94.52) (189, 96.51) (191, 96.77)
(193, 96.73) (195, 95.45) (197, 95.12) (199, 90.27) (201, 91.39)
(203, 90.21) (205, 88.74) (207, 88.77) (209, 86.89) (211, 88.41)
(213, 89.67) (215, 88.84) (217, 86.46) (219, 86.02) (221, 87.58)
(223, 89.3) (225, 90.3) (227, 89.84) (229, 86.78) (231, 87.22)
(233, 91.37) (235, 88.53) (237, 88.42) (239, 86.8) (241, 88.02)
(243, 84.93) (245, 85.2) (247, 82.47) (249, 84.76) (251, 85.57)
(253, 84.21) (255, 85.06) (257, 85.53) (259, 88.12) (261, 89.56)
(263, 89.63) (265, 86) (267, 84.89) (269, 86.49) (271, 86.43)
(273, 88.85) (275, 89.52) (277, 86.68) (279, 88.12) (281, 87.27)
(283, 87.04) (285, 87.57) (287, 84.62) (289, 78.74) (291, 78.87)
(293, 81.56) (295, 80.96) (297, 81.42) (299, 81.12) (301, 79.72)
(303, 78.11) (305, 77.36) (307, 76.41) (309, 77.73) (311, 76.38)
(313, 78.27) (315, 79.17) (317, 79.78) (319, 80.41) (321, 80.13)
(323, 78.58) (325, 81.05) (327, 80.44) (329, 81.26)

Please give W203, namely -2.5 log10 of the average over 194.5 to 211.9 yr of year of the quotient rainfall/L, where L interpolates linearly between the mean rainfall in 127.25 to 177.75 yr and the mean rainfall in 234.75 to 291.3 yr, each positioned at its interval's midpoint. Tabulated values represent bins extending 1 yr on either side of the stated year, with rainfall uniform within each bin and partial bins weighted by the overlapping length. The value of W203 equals 0.08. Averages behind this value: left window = 107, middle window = 90.5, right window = 86.2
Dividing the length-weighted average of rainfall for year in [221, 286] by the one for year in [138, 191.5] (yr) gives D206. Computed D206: 0.8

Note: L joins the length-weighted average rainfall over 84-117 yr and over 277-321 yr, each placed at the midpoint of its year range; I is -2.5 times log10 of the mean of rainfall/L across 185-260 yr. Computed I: -0.16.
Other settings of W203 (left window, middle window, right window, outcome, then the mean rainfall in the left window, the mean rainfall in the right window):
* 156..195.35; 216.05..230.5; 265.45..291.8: 0.08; 102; 85.8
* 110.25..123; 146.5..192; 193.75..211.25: -0.17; 86.3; 90.8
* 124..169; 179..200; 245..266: 0.03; 107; 86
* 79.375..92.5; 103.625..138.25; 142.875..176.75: 0.12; 87.8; 108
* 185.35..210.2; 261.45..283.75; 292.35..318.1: -0.05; 92.7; 79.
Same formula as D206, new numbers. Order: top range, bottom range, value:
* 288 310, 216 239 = 0.90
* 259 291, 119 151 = 0.83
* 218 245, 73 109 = 1.17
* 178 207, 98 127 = 1.26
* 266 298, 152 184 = 0.81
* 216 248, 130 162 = 0.80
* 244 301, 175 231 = 0.92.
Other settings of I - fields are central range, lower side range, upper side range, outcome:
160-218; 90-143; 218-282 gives -0.13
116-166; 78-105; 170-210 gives -0.22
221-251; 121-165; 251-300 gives 0.05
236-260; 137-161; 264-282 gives 0.07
